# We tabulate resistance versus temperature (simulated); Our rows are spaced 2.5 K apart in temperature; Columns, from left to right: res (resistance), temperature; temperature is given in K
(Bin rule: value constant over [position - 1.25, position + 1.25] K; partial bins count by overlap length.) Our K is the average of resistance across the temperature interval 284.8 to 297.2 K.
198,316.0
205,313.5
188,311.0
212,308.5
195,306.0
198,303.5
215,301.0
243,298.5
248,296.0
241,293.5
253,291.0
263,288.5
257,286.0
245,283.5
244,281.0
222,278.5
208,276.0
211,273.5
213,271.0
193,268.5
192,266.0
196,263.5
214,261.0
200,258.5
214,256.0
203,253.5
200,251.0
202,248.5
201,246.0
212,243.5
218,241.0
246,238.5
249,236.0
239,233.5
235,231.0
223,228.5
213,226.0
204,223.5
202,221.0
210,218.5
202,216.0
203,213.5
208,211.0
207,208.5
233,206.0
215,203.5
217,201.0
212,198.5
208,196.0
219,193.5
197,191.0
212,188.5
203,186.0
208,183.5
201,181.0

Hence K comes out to 252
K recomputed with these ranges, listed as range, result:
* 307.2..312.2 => 200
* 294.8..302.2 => 235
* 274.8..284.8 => 230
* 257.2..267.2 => 201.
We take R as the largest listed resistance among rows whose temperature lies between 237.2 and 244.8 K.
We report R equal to 246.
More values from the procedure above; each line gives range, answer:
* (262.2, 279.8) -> 222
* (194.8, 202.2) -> 217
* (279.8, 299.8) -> 263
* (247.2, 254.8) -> 203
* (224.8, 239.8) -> 249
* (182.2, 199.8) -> 219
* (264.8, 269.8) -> 193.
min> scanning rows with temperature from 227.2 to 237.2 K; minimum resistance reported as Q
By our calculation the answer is 223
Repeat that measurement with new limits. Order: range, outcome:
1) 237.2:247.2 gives 201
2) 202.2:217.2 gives 202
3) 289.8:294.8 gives 241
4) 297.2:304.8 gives 198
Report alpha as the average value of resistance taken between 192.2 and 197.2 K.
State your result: 213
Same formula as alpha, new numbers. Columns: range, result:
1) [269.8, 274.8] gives 212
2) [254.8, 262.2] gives 209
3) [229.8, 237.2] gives 241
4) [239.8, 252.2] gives 207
